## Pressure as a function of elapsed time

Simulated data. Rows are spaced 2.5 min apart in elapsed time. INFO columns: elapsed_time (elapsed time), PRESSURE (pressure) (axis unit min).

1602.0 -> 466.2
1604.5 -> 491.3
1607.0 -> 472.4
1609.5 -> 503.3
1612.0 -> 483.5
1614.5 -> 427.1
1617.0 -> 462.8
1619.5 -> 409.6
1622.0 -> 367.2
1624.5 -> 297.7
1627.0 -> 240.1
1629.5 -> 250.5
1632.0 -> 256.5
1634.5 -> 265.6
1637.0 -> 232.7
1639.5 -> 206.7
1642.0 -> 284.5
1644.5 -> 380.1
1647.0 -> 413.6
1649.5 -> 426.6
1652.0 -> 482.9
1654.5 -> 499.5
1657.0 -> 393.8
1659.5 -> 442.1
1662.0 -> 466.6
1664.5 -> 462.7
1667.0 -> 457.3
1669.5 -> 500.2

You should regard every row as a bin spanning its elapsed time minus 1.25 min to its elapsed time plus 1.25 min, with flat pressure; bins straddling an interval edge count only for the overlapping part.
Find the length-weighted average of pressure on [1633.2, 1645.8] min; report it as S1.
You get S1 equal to 274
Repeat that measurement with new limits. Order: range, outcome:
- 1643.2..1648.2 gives 396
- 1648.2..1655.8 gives 469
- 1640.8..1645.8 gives 334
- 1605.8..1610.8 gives 488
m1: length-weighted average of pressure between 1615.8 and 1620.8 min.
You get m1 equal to 435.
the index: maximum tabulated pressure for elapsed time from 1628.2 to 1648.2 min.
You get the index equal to 413.6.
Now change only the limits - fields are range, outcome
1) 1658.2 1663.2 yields 466.6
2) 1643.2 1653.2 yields 482.9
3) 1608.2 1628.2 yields 503.3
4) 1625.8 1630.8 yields 250.5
